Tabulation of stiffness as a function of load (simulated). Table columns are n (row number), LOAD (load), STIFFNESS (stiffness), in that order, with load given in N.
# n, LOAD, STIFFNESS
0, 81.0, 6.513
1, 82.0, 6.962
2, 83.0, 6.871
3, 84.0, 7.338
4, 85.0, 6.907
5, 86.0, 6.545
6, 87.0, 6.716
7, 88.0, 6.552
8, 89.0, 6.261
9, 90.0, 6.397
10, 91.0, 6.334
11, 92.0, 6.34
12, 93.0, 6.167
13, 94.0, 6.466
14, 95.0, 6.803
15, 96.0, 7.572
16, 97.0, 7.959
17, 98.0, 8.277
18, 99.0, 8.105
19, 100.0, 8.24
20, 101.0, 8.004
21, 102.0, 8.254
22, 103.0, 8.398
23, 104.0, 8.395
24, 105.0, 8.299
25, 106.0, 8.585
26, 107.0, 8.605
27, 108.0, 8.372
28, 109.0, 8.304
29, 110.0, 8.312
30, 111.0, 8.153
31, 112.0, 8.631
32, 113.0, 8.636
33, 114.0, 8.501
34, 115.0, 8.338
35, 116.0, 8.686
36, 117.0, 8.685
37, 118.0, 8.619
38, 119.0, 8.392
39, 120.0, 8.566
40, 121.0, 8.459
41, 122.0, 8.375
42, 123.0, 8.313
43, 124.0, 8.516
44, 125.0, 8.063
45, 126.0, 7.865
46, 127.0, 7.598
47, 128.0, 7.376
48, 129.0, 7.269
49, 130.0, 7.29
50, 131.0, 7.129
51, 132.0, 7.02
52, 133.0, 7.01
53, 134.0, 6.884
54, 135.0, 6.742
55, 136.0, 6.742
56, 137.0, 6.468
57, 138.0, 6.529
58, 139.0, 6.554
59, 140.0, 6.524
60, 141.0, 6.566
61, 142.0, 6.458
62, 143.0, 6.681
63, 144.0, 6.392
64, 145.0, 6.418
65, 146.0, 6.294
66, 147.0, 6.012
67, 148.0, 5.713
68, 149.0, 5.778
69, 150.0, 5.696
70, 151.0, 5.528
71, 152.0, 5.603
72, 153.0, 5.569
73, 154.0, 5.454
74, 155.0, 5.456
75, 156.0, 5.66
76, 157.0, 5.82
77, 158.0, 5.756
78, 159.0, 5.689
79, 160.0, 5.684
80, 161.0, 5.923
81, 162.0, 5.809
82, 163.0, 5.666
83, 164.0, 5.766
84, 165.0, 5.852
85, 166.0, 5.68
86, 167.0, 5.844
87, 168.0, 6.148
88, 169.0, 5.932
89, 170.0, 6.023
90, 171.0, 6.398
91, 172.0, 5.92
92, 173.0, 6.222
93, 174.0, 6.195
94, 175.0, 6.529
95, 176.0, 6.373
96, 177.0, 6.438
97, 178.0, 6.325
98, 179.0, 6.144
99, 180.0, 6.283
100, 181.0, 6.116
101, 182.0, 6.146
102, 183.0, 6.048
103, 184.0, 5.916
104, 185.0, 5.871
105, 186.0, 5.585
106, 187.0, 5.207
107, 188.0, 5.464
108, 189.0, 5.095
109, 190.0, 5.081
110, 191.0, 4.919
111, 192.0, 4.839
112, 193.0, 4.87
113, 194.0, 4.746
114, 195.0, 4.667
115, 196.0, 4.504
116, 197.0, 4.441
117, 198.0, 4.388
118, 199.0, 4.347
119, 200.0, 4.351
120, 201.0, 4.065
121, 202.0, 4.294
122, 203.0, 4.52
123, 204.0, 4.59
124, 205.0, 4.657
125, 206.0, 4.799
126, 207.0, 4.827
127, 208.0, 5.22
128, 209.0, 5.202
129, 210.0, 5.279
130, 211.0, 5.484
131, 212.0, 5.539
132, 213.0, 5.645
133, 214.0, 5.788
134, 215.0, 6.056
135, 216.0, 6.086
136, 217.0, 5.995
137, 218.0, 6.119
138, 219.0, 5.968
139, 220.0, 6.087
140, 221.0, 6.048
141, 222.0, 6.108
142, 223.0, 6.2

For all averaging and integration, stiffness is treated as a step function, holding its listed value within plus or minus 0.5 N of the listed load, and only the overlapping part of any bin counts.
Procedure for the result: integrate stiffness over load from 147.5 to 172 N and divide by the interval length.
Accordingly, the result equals 5.77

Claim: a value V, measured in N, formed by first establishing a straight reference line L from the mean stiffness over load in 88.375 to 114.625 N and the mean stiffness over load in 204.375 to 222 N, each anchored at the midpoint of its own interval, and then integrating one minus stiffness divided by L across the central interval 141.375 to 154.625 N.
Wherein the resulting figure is 1.7 N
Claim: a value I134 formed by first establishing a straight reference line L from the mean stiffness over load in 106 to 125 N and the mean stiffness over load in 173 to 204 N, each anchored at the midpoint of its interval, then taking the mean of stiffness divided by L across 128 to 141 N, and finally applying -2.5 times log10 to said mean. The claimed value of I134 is 0.12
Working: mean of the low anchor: 8.46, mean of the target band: 6.86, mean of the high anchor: 5.33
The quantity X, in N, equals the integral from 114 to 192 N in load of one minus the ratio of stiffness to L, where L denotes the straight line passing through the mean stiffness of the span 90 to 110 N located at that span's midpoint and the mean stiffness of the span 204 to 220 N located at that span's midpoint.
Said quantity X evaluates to 2.6 N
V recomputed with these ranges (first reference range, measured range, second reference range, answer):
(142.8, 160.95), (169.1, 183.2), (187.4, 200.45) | -2.7 N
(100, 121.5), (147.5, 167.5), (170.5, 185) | 3.4 N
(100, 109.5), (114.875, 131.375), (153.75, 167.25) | -1.3 N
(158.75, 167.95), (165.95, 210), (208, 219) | 2.8 N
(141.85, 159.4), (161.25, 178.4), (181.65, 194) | -1.4 N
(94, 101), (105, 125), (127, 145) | -3.1 N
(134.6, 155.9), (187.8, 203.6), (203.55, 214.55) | 2.2 N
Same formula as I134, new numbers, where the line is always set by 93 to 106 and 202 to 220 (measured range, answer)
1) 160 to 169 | 0.103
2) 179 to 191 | 0.051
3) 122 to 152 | 0.036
